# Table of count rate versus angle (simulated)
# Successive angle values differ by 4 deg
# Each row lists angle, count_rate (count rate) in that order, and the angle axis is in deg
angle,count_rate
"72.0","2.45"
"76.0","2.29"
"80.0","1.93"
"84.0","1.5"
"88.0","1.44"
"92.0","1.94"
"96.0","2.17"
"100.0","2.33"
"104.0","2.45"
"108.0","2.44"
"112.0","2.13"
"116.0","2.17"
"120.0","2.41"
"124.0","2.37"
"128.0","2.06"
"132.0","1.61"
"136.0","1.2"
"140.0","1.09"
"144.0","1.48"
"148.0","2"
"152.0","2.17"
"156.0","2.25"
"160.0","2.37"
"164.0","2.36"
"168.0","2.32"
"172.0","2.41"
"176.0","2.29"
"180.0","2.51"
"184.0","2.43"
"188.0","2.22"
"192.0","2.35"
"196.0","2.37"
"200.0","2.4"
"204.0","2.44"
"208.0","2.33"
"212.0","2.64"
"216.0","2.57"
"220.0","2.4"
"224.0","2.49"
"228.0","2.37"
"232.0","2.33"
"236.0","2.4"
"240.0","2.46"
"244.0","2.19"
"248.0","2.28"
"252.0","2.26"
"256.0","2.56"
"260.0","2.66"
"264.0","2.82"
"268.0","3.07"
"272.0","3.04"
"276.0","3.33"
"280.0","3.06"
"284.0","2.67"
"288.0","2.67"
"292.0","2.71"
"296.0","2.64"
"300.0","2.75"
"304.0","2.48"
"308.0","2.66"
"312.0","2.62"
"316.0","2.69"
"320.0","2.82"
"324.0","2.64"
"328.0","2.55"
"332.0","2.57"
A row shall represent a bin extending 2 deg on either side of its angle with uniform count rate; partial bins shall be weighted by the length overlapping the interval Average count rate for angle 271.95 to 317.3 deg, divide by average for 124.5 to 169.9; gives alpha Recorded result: 1.44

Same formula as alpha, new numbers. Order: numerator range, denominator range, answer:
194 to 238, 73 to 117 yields 1.17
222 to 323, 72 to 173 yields 1.29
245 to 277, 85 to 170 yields 1.34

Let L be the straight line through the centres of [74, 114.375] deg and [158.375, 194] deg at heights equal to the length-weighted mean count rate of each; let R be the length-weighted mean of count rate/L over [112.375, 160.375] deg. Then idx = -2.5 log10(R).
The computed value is 0.15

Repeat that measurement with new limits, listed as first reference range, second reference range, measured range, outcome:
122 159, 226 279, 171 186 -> -0.16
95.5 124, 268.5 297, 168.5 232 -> 0.09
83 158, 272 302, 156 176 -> -0.07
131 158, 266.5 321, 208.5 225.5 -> -0.13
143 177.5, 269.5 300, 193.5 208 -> 0.01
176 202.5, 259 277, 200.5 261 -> 0.11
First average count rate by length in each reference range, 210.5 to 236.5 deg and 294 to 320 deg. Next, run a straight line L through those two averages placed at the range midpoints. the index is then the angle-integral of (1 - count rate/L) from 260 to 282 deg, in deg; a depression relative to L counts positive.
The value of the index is -3.9 deg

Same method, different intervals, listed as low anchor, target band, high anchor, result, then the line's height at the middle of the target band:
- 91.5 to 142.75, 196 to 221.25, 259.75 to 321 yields -0.3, 2.43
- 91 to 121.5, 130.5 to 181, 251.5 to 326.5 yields 8.5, 2.4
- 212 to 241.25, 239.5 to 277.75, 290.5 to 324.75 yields -2.0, 2.53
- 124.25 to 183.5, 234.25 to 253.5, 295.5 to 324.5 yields 0.6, 2.4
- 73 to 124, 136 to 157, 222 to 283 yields 5.2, 2.27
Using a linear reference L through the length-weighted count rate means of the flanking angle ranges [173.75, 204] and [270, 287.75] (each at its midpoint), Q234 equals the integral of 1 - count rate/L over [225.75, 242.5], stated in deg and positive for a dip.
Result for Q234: 1.86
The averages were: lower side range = 2.37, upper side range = 2.99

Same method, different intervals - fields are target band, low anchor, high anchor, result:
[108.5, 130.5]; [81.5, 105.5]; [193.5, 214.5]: -1.7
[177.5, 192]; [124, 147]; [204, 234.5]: -2.0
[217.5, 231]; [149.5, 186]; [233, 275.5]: 0.5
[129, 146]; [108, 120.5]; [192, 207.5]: 6.7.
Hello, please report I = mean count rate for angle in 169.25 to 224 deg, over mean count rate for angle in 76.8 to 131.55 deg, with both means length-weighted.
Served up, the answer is 1.15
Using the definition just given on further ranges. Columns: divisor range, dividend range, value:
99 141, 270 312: 1.37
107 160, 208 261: 1.24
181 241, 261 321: 1.16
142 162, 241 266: 1.20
